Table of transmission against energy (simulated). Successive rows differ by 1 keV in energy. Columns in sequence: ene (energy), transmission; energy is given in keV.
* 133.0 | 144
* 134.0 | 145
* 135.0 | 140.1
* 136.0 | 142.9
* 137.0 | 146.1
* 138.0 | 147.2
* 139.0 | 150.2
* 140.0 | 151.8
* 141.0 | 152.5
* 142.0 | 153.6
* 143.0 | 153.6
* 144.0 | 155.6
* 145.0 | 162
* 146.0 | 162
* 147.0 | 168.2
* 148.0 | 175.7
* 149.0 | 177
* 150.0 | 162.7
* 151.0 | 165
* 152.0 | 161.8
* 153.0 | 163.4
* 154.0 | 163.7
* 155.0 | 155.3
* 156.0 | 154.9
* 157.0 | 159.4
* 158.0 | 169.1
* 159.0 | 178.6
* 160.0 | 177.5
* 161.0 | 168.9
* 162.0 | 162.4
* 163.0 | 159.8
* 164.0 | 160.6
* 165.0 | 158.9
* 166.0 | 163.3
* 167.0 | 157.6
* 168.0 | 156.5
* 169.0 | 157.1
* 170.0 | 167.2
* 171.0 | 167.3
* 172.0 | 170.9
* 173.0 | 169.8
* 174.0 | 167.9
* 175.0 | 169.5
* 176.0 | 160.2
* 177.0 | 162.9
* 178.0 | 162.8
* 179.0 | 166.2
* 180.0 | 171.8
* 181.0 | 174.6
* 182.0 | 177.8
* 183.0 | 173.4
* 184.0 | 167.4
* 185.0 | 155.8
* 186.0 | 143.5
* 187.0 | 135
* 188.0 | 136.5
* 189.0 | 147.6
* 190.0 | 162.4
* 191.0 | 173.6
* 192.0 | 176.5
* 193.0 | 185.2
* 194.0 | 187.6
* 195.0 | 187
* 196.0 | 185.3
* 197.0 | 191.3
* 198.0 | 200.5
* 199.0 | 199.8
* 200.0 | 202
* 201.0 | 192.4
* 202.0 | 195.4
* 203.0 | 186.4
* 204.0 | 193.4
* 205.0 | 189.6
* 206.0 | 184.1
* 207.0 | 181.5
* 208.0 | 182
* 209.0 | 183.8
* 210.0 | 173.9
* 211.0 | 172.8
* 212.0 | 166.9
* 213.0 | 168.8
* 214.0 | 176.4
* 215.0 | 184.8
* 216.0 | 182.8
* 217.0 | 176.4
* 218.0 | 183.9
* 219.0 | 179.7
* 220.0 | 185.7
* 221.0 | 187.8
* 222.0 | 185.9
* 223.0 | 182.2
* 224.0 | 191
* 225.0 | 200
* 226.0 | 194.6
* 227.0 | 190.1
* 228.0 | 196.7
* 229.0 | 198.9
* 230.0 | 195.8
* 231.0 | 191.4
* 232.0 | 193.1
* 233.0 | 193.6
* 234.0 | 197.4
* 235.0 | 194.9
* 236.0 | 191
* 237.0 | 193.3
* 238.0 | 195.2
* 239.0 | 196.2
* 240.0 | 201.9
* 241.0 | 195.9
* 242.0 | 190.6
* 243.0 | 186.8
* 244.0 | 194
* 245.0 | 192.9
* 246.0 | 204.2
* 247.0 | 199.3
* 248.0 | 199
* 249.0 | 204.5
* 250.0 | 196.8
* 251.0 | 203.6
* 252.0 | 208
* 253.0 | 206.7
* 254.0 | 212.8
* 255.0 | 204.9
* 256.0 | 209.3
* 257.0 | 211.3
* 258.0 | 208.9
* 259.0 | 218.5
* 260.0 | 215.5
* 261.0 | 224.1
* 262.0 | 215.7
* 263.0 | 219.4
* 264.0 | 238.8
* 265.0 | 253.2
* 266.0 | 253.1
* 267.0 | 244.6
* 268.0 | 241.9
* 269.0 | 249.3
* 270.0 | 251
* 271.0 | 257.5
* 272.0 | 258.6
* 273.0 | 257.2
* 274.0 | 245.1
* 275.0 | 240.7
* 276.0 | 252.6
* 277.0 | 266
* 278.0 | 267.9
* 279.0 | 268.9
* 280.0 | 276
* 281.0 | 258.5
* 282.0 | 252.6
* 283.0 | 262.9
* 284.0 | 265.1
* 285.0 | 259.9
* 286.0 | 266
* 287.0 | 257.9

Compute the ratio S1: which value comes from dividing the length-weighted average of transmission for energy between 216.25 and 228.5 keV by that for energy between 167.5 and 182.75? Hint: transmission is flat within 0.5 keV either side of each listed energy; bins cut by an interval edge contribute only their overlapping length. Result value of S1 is 1.12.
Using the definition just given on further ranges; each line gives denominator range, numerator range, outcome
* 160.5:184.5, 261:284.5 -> 1.52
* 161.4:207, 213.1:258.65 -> 1.13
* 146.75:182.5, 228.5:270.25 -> 1.26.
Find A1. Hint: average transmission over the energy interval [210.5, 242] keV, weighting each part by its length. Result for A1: 189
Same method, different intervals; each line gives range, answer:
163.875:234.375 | 177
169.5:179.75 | 167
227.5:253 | 197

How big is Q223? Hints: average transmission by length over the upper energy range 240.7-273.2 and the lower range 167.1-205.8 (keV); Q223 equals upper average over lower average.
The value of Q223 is 1.27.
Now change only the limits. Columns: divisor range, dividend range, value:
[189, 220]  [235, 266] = 1.13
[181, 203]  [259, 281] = 1.41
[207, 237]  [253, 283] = 1.29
